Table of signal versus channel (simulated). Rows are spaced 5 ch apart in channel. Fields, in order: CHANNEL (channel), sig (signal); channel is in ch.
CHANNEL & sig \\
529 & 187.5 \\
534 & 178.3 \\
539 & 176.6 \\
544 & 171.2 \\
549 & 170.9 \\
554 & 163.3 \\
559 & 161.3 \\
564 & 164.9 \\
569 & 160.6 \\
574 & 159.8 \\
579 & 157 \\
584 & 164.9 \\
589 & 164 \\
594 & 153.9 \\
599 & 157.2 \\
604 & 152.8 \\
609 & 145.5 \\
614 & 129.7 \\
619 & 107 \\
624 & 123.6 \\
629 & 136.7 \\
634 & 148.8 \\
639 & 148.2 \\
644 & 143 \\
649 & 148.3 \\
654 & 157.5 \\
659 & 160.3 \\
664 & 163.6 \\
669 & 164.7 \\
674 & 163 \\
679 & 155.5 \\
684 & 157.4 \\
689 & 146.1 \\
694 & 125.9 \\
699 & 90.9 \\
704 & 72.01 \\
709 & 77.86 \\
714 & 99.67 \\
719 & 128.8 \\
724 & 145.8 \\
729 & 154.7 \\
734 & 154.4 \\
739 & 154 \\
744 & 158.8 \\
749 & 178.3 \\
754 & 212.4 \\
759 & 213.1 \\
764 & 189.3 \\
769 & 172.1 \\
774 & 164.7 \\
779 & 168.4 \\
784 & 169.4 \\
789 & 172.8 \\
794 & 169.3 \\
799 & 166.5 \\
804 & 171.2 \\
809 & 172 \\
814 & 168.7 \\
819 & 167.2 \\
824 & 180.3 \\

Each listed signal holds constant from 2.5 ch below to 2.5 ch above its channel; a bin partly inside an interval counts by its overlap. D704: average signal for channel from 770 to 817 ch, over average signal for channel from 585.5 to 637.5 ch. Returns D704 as 1.2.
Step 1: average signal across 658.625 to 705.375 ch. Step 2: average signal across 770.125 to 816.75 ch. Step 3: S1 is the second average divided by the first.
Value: 1.20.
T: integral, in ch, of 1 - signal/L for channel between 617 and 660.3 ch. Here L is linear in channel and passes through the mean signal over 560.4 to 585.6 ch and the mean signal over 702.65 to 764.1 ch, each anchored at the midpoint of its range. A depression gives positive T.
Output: 4.1 ch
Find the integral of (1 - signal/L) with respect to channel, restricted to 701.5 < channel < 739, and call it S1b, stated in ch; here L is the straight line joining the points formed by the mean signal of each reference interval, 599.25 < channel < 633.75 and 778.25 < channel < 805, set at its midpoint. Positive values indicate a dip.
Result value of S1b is 8.3 ch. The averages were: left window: 135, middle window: 121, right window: 170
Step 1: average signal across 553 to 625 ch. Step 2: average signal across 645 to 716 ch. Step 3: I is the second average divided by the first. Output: 0.89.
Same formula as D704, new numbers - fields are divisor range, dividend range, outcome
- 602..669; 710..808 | 1.14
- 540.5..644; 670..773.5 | 0.97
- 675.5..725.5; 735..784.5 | 1.48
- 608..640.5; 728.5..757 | 1.28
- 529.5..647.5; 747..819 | 1.15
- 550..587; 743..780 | 1.13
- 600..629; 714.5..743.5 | 1.09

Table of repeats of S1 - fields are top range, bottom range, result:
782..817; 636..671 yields 1.10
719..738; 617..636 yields 1.15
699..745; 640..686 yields 0.79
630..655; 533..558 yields 0.86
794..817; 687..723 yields 1.58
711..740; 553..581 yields 0.86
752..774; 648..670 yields 1.21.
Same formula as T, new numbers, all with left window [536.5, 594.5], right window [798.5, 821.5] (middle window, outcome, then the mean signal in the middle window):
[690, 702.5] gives 4.3 ch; 110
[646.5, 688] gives 2.0 ch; 158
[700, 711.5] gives 6.2 ch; 77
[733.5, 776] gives -2.6 ch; 179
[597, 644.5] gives 7.6 ch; 139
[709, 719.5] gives 4.1 ch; 103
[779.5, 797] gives -0.1 ch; 170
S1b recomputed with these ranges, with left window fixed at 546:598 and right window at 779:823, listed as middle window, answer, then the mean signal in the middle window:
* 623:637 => 2.2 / 138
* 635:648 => 1.4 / 146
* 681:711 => 9.6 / 113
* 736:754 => -0.2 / 170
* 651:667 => 0.5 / 160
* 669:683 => 0.5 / 160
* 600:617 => 2.1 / 143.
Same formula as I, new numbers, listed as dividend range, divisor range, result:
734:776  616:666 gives 1.25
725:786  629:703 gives 1.19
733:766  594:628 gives 1.32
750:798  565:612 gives 1.15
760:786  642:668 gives 1.13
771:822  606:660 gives 1.21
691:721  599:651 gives 0.71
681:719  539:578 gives 0.68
